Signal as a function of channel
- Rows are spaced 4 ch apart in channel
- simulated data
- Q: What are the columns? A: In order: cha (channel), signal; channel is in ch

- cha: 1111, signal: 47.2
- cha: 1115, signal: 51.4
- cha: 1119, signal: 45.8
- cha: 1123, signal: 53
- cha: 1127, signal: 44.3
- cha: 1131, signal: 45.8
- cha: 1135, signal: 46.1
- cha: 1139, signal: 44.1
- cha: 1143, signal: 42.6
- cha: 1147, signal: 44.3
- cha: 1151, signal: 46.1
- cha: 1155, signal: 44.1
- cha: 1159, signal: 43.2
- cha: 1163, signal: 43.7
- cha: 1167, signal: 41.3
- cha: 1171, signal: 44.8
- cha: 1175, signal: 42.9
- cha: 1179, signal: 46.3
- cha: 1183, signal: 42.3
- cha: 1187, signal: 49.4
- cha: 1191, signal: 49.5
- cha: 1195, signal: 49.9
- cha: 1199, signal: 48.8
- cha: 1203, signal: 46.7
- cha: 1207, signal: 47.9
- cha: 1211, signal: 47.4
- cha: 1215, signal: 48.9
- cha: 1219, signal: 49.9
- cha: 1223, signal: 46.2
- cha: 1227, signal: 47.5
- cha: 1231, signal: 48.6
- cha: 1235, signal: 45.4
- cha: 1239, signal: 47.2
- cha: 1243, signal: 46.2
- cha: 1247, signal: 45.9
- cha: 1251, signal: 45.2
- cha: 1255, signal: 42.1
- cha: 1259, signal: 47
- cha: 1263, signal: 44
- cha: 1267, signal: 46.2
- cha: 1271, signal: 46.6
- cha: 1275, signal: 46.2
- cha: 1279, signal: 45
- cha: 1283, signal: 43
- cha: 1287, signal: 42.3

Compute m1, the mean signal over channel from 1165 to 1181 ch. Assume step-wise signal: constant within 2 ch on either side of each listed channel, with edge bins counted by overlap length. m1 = 43.8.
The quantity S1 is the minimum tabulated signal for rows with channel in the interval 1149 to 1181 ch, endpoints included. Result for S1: 41.3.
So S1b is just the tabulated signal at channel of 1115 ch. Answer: 51.4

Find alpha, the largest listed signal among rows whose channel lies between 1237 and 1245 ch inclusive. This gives 47.2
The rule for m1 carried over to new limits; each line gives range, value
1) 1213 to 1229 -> 48.1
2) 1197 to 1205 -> 47.8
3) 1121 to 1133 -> 47.7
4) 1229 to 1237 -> 47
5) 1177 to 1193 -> 46.9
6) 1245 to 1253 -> 45.5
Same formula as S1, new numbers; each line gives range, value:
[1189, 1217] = 46.7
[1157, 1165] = 43.2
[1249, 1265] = 42.1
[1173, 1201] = 42.3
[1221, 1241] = 45.4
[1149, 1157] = 44.1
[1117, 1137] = 44.3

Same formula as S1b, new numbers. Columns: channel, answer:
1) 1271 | 46.6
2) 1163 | 43.7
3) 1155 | 44.1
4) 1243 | 46.2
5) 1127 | 44.3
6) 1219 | 49.9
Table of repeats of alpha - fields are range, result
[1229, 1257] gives 48.6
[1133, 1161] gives 46.1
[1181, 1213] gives 49.9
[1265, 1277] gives 46.6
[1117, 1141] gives 53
